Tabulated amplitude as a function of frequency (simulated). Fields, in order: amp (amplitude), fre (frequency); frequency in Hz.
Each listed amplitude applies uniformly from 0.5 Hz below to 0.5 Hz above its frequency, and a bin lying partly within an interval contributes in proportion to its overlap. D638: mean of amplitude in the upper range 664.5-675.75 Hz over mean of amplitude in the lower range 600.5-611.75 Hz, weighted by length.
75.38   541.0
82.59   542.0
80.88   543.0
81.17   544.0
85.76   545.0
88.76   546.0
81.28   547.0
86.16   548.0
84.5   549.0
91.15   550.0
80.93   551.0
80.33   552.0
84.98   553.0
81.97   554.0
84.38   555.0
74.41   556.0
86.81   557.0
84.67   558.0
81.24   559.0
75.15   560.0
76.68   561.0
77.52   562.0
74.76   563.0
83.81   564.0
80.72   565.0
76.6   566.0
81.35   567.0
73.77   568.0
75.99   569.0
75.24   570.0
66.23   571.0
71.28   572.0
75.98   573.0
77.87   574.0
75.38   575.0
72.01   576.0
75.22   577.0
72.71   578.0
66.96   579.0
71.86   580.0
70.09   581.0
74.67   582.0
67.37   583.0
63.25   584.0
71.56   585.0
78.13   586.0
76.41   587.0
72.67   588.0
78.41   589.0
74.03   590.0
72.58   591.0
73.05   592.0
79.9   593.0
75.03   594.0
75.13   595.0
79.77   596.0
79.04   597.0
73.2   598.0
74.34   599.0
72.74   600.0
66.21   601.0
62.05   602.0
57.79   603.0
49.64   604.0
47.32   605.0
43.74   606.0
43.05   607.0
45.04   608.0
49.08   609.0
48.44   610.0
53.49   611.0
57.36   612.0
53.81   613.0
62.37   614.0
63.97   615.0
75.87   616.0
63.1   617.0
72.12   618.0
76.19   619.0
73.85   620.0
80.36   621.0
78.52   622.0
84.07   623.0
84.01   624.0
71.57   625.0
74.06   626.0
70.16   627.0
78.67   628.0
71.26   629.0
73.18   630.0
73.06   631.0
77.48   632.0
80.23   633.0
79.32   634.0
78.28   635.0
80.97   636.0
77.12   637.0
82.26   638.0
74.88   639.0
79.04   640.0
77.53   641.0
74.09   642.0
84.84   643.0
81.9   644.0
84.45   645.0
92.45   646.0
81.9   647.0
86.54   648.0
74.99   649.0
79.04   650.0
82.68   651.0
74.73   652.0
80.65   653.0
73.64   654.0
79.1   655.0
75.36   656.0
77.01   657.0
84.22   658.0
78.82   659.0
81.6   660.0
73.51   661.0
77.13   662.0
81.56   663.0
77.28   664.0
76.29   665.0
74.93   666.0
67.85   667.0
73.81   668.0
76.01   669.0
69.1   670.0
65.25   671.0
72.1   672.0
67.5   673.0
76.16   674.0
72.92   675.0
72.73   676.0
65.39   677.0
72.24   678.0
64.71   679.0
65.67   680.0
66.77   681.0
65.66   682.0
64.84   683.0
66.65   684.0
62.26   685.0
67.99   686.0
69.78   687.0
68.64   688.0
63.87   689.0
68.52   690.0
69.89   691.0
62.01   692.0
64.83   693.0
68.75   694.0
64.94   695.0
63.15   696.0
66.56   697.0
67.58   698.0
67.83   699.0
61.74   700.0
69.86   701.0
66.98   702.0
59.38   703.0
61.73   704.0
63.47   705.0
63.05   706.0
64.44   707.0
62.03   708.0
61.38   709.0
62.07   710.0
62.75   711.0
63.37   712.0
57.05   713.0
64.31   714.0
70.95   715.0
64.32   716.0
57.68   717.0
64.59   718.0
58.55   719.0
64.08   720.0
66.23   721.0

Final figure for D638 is 1.4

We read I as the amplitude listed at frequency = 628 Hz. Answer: 78.67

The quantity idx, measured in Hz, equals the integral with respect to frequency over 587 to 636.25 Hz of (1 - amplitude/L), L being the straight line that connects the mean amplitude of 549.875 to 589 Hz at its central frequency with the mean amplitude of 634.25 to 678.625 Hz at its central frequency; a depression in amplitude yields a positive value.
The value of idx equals 4.9 Hz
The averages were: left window 76.3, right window 77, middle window 69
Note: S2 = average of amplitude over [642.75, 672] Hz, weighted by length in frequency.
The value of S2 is 78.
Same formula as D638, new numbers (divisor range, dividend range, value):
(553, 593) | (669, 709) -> 0.88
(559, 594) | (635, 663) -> 1.07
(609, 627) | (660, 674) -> 1.08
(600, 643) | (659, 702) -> 1.02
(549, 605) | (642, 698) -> 0.98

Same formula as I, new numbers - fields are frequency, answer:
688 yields 68.64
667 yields 67.85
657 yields 77.01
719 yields 58.55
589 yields 78.41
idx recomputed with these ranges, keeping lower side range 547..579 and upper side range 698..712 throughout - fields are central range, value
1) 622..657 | -4.0 Hz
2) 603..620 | 3.8 Hz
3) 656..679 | -2.2 Hz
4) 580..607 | 2.3 Hz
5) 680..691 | -0.1 Hz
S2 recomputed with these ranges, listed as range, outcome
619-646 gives 78.1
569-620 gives 67.6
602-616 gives 53.1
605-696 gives 71.7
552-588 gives 75.9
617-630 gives 75.6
